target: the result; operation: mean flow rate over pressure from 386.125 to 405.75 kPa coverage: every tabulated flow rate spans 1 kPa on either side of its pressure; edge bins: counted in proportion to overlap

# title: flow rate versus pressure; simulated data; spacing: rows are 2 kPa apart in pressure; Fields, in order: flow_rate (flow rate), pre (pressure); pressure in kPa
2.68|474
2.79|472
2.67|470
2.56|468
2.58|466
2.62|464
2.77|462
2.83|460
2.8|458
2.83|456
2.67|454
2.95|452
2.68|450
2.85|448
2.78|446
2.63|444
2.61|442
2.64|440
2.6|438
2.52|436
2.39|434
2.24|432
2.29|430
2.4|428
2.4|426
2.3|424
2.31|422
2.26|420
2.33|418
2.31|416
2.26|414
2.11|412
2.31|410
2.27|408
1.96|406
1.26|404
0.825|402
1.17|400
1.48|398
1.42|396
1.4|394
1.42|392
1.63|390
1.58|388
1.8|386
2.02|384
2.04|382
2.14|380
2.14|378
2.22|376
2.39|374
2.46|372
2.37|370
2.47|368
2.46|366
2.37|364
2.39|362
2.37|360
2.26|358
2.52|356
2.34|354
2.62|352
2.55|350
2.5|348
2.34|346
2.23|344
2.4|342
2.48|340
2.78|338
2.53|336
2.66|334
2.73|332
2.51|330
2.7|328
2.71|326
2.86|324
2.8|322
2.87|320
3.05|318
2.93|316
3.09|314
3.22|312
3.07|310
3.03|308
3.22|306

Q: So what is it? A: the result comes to 1.4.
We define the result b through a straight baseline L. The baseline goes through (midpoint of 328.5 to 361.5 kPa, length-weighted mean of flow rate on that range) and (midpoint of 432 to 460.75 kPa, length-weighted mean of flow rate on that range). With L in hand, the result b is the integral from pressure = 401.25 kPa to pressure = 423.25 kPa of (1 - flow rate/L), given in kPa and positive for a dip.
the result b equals 4.9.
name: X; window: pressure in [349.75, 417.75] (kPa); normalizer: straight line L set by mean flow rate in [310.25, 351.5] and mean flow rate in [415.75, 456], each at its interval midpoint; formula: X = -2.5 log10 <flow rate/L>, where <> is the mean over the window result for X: 0.27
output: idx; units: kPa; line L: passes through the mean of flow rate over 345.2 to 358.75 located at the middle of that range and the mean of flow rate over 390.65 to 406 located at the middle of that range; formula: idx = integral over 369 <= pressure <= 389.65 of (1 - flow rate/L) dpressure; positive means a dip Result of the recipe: -3.47 kPa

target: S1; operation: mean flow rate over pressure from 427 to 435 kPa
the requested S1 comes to 2.33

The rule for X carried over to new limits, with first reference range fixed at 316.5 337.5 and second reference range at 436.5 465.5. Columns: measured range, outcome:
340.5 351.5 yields 0.14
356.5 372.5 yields 0.15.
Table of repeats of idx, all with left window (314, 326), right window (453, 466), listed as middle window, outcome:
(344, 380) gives 5.89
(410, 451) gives 4.89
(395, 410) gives 6.77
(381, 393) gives 4.57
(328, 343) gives 1.52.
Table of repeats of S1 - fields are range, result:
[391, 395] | 1.41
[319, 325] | 2.84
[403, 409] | 1.83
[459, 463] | 2.8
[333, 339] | 2.66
